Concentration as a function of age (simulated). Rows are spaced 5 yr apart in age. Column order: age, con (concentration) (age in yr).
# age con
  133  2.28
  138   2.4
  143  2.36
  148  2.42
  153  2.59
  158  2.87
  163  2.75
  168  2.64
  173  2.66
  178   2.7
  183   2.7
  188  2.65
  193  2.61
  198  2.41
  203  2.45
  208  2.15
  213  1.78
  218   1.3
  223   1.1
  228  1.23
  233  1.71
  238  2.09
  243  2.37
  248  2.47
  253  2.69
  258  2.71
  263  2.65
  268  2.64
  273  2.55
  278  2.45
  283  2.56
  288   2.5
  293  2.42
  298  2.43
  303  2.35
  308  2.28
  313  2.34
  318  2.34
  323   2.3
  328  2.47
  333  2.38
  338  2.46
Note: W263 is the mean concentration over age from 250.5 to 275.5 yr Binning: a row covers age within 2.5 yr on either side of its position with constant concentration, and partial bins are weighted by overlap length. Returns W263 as 2.65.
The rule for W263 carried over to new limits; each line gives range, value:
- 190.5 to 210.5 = 2.41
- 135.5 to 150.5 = 2.39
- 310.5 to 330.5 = 2.36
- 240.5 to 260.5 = 2.56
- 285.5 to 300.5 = 2.45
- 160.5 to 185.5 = 2.69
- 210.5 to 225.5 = 1.39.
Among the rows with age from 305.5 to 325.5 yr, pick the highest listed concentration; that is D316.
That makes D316 2.34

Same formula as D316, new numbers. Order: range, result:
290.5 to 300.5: 2.43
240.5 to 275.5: 2.71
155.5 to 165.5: 2.87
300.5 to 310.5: 2.35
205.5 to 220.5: 2.15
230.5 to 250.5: 2.47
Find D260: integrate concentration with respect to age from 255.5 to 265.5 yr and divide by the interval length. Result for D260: 2.68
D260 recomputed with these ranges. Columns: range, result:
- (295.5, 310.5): 2.35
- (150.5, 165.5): 2.74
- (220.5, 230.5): 1.17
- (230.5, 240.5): 1.9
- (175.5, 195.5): 2.67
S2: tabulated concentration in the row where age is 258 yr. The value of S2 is 2.71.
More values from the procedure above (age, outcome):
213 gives 1.78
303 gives 2.35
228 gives 1.23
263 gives 2.65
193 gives 2.61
